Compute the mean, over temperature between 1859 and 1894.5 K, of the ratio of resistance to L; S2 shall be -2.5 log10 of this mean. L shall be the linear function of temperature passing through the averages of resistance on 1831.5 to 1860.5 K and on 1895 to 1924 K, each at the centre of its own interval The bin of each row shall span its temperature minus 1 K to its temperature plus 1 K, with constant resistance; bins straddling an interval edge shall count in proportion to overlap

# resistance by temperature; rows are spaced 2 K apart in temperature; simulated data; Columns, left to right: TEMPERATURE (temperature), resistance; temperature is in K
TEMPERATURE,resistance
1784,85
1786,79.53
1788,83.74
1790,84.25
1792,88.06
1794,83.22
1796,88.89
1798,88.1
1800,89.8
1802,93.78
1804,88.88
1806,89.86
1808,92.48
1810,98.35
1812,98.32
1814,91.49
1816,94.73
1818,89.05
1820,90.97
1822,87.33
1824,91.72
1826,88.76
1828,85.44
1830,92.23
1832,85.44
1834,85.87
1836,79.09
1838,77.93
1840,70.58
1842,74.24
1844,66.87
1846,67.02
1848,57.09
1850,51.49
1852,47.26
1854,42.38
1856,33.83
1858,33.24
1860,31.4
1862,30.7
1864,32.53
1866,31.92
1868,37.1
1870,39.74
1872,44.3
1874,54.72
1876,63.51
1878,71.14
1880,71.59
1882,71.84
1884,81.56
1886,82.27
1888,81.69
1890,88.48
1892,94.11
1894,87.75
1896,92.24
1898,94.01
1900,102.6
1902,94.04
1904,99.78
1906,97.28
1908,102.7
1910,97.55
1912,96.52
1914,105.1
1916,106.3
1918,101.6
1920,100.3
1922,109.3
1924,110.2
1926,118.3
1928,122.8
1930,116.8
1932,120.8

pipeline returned 0.32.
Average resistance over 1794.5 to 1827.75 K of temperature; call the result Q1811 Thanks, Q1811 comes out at 91.1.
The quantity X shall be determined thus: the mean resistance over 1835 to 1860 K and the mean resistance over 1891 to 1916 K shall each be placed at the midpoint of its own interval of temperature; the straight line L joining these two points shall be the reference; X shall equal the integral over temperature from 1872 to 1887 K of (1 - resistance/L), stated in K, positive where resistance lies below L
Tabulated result 2.12 K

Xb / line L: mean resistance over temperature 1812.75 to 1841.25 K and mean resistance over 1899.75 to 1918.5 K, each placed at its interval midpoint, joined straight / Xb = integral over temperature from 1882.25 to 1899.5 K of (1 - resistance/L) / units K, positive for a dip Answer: 1.72 K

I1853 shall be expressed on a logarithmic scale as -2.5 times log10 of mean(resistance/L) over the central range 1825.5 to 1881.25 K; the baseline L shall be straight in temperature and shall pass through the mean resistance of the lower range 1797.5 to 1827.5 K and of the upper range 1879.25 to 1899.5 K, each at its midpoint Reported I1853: 0.446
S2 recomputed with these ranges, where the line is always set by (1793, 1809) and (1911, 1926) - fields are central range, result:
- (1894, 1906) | 0.074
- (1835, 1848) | 0.307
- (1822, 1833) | 0.052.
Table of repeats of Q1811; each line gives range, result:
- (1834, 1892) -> 58.8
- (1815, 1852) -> 78.9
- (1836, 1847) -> 72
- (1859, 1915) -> 74.2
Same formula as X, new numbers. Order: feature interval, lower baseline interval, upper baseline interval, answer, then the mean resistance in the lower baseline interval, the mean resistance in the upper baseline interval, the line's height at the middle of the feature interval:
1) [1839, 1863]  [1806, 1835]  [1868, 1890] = 8.6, 90.8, 65.9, 77.8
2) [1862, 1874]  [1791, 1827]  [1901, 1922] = 7.3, 90.8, 101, 96.4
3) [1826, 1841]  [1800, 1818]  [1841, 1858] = -2.9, 93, 53.7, 69.3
